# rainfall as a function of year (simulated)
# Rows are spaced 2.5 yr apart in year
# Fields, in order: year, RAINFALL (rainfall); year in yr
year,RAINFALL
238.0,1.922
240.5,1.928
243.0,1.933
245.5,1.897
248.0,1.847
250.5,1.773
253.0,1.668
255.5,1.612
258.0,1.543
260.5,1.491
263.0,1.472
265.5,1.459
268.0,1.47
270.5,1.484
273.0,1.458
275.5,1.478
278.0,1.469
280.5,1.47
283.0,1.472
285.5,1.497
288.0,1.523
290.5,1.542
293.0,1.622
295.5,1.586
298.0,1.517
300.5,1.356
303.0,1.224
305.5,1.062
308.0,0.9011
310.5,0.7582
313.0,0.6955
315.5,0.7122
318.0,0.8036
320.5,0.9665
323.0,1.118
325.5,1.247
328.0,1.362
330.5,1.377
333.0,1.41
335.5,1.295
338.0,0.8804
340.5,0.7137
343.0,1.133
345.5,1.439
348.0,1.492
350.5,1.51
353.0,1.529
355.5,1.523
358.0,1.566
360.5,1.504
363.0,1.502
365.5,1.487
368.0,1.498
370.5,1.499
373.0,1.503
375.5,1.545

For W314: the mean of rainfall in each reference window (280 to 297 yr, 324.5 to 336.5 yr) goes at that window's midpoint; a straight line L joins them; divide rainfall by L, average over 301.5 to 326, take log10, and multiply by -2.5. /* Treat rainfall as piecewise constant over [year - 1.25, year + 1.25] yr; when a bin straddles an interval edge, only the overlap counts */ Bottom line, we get 0.44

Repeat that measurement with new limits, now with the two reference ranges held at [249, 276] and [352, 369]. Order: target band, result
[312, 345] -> 0.39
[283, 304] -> 0.03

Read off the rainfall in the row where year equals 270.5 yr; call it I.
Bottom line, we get 1.484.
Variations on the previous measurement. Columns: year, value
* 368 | 1.498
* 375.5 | 1.545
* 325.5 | 1.247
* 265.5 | 1.459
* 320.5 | 0.9665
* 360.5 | 1.504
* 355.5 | 1.523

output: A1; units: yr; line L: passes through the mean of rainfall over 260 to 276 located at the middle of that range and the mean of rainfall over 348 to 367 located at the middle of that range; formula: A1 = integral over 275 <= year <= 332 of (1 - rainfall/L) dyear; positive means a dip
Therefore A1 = 9.19 yr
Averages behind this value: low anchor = 1.47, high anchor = 1.52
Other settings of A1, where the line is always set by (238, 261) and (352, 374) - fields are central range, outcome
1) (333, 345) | 3.8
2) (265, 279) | 2.0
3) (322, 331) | 1.8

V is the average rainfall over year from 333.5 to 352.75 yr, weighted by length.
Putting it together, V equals 1.23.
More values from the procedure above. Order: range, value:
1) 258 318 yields 1.33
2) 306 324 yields 0.856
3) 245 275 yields 1.59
